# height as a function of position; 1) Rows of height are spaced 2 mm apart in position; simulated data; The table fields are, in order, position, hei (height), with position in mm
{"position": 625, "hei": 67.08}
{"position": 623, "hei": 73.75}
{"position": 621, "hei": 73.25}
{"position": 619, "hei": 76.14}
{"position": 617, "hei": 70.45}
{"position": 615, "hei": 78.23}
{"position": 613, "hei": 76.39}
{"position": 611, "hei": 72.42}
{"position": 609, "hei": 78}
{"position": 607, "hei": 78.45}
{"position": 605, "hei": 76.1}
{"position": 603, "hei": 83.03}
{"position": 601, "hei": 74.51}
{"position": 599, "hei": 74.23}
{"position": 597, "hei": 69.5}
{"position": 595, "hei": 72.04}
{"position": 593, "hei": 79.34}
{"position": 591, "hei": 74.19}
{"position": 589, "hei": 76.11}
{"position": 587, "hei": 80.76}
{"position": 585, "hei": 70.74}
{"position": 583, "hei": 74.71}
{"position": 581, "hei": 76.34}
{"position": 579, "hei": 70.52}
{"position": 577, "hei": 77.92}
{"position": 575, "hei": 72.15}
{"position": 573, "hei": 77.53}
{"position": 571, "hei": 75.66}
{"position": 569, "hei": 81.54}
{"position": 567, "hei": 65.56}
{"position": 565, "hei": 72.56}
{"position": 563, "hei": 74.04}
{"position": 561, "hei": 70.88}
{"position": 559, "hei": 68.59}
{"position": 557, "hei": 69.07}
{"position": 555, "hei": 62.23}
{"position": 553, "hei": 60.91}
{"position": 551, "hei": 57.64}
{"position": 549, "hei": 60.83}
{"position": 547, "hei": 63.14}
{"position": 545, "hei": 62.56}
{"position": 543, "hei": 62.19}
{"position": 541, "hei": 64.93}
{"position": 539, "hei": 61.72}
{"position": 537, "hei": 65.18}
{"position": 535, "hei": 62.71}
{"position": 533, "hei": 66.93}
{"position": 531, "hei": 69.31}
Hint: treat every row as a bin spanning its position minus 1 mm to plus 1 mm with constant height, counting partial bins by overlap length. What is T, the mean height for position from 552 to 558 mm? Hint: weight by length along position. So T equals 64.1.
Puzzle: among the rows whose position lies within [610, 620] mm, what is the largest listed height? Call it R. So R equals 78.23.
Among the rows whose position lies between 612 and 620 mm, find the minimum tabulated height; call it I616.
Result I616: 70.45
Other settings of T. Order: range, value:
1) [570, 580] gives 74.8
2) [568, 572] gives 78.6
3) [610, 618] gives 74.4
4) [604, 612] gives 76.2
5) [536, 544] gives 63.5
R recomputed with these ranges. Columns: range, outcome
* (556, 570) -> 81.54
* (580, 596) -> 80.76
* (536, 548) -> 65.18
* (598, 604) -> 83.03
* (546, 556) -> 63.14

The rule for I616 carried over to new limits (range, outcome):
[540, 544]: 62.19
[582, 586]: 70.74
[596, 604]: 69.5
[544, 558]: 57.64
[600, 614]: 72.42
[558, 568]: 65.56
